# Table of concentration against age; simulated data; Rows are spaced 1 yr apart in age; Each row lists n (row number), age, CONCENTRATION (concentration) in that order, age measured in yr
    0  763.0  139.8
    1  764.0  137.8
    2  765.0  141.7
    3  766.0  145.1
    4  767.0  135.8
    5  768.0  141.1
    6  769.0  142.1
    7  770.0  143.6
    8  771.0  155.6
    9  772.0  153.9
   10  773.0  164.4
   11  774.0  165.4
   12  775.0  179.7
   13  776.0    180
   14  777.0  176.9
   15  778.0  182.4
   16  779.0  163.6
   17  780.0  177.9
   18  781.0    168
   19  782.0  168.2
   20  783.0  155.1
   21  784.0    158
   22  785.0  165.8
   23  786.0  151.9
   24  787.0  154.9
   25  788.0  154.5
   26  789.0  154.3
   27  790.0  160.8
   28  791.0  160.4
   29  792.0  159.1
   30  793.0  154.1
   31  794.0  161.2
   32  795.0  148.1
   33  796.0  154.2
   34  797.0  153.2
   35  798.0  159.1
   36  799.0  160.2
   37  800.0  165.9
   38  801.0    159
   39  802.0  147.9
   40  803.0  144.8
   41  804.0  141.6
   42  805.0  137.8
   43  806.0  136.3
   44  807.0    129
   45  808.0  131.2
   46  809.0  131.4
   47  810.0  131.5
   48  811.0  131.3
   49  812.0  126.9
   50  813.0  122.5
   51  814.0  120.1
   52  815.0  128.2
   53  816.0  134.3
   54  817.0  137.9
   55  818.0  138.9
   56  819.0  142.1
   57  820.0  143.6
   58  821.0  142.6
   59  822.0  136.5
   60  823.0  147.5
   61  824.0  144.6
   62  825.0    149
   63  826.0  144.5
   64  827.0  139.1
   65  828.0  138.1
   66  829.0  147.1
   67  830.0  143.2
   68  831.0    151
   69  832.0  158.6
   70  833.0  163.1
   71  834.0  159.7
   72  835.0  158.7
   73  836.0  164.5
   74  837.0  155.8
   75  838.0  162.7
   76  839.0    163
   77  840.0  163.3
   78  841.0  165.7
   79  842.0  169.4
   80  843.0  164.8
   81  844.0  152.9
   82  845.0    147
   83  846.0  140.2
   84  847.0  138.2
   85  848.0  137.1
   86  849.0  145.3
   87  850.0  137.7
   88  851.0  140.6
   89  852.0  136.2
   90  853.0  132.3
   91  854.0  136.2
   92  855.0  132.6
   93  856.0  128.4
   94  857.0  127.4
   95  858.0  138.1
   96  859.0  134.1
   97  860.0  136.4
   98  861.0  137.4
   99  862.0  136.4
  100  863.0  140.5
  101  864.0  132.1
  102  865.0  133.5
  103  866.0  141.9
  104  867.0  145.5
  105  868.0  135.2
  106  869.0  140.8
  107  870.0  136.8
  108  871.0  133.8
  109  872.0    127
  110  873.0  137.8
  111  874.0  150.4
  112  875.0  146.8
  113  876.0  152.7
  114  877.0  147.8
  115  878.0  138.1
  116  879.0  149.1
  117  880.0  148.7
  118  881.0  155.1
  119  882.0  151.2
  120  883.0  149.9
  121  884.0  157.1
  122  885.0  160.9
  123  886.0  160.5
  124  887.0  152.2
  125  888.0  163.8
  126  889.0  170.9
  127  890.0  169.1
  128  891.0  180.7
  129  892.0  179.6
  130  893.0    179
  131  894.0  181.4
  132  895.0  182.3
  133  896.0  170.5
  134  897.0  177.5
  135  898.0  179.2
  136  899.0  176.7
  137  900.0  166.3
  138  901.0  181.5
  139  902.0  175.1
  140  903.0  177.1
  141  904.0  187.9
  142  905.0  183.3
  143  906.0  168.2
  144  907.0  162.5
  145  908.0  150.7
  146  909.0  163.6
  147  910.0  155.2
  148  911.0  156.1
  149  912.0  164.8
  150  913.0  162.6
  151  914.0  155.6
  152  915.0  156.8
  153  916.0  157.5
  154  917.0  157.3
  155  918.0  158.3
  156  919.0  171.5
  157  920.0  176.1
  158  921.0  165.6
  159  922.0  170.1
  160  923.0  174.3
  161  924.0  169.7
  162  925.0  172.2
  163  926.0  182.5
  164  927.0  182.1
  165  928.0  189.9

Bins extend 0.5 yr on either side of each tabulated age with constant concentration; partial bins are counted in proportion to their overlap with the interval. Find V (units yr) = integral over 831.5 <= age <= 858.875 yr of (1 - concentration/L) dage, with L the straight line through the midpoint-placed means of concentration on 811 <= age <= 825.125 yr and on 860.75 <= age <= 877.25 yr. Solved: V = -2.1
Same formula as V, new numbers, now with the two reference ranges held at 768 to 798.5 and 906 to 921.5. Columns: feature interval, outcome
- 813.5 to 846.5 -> 2.41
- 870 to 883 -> 1.31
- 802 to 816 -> 2.46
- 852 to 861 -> 1.53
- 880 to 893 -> -0.13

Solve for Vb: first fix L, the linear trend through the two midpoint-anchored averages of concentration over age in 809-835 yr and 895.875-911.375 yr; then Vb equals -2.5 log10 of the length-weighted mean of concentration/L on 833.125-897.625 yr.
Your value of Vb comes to 0.04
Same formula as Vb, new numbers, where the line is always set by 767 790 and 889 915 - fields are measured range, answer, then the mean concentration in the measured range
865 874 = 0.22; 138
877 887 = 0.12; 152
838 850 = 0.09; 153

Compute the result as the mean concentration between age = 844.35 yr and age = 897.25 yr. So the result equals 148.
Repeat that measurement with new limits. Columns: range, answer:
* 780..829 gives 147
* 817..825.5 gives 143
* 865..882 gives 143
